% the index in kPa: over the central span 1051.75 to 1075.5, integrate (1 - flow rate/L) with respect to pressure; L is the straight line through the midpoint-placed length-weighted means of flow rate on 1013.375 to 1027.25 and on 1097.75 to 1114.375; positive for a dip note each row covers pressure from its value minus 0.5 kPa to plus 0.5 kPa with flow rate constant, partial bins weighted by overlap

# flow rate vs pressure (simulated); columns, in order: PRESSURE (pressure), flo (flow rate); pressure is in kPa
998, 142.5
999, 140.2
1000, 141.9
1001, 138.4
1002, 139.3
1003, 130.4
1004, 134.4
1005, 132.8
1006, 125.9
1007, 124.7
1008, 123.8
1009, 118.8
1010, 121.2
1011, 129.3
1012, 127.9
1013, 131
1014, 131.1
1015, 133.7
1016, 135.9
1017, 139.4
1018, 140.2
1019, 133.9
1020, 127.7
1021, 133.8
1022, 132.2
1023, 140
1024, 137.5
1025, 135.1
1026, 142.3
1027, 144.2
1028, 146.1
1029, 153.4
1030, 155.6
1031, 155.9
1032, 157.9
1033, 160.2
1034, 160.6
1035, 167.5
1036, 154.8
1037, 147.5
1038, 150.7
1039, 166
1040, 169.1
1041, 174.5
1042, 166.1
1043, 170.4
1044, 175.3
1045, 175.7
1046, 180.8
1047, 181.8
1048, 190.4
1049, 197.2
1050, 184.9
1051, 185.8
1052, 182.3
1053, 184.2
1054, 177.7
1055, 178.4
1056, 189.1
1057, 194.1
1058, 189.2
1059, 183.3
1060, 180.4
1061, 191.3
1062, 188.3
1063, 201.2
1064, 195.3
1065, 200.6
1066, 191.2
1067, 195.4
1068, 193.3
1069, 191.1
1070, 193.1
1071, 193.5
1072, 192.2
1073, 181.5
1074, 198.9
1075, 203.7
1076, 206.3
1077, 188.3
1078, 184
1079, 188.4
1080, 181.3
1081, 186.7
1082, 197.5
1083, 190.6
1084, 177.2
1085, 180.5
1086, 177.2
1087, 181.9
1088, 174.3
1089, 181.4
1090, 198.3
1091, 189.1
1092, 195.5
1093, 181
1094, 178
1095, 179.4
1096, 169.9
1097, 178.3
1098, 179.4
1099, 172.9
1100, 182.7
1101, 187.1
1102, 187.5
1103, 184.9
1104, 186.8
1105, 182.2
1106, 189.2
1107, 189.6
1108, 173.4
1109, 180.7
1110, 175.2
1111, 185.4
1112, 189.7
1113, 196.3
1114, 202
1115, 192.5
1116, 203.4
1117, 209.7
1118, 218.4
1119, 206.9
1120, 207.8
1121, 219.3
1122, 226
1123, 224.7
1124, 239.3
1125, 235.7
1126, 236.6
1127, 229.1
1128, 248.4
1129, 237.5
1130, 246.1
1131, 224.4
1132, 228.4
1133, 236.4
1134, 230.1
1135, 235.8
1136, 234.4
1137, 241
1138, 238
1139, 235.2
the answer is -4.4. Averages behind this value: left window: 136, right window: 185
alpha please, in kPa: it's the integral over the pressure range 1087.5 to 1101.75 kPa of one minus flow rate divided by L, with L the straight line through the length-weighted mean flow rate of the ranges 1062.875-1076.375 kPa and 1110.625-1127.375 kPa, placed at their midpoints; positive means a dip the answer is 1.55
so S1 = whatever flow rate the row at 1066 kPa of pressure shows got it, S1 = 191.2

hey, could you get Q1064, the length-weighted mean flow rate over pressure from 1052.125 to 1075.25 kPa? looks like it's 190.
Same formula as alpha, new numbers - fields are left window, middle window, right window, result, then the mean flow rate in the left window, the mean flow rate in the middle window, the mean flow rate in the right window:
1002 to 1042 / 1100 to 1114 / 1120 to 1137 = 1.9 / 142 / 186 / 233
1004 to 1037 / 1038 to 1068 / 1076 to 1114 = -4.7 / 139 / 184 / 184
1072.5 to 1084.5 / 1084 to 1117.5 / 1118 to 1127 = 3.6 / 190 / 185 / 224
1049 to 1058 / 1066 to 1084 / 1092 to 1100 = -1.0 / 186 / 192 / 178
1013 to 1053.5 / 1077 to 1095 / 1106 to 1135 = 0.6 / 157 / 185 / 214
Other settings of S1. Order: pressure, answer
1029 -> 153.4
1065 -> 200.6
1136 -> 234.4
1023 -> 140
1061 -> 191.3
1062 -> 188.3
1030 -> 155.6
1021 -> 133.8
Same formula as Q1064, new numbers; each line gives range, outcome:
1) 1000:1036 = 139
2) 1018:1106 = 176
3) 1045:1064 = 187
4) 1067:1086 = 190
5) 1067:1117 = 187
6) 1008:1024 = 132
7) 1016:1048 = 154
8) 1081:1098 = 183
